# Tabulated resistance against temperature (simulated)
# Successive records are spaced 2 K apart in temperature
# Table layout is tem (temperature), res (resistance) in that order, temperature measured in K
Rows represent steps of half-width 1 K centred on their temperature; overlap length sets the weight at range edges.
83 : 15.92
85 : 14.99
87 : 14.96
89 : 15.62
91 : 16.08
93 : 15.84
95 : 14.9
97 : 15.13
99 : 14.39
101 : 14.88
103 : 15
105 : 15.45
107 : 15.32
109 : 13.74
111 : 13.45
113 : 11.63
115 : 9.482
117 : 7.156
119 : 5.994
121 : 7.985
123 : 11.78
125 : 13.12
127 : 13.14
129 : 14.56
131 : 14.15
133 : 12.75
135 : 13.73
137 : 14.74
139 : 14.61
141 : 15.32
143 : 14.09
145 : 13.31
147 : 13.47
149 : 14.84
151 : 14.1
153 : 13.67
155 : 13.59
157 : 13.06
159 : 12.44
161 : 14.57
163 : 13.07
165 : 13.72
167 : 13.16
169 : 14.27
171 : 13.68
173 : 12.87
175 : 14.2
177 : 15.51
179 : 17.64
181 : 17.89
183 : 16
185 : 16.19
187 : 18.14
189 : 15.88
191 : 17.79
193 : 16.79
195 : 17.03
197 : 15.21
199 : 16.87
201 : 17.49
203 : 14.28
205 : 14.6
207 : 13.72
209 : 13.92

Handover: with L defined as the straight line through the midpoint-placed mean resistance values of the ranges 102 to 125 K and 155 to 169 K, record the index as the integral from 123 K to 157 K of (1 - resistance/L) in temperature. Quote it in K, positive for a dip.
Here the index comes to -3.4 K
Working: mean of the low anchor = 11.6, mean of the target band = 13.9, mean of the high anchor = 13.4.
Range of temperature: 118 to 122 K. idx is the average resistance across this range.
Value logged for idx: 6.99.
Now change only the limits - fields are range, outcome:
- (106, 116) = 12.7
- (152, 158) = 13.4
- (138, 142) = 15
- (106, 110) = 14.5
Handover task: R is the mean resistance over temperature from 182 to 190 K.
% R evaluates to 16.6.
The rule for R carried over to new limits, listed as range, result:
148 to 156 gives 14.1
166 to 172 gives 13.7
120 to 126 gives 11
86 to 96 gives 15.5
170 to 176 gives 13.6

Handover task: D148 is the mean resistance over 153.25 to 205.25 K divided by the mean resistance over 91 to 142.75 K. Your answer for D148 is 1.15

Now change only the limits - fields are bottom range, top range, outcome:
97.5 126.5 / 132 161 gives 1.14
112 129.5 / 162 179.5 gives 1.36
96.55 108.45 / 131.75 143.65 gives 0.95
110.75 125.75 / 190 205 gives 1.66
